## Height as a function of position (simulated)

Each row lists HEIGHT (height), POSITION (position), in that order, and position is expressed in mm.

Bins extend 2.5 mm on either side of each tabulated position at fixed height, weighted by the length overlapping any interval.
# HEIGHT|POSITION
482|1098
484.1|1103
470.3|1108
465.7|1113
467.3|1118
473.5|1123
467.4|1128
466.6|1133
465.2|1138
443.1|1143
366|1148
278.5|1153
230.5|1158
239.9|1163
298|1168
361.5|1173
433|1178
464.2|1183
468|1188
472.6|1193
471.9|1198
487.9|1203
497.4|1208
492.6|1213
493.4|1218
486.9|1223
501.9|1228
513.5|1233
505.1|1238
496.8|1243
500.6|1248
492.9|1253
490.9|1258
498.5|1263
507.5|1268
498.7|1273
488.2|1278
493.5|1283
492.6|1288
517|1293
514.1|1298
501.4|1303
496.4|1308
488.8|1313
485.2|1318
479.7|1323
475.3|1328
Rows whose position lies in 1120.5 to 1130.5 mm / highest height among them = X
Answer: 473.5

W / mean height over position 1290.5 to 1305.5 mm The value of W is 511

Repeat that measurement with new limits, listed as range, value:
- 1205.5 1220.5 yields 494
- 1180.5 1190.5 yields 466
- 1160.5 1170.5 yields 269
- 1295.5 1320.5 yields 497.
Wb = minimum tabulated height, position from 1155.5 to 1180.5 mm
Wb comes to 230.5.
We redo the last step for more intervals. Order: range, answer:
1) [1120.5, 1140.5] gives 465.2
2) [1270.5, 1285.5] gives 488.2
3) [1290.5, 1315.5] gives 488.8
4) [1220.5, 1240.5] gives 486.9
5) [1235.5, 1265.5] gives 490.9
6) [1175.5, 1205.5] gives 433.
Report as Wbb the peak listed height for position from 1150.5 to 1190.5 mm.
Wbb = 468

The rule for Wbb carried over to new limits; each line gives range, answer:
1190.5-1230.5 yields 501.9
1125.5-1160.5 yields 467.4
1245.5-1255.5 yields 500.6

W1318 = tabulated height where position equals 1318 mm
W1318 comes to 485.2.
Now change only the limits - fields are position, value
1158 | 230.5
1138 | 465.2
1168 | 298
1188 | 468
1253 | 492.9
